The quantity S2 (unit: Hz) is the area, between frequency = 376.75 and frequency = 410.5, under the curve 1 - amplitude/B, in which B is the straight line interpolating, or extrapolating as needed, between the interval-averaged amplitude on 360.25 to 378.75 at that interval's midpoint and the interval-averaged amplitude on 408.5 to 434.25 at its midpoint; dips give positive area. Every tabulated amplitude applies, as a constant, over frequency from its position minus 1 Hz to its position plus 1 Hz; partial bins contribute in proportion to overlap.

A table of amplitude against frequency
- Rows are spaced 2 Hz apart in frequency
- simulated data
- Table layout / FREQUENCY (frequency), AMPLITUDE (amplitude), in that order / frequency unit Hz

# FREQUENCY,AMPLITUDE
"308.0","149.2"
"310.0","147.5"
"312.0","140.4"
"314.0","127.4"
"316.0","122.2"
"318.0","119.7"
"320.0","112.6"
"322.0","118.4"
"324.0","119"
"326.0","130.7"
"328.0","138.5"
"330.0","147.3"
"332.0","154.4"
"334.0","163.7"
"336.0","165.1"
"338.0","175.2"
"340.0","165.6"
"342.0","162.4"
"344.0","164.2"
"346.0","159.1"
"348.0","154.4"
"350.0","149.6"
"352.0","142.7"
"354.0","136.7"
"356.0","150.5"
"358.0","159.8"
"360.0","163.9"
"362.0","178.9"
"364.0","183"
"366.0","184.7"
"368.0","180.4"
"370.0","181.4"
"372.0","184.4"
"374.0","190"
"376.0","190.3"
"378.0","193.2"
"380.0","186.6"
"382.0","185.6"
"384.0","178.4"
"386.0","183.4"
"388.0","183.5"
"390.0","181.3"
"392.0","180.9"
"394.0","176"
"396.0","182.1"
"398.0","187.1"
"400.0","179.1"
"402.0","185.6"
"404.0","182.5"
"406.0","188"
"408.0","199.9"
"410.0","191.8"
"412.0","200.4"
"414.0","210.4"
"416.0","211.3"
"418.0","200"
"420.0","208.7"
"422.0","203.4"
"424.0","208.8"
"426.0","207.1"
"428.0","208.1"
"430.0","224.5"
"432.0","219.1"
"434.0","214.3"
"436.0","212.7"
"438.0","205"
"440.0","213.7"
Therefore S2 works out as 1.8 Hz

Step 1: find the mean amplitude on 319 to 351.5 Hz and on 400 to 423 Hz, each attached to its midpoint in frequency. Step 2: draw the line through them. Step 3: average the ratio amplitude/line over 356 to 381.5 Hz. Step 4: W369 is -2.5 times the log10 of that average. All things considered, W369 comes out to -0.06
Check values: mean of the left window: 149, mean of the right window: 198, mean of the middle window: 180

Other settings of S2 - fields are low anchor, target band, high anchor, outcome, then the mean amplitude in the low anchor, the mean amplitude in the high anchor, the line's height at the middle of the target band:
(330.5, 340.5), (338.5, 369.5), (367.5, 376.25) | 2.1 Hz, 164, 185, 175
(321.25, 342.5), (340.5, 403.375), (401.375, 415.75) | -0.3 Hz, 149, 195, 173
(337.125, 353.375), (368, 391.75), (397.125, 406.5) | -1.5 Hz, 159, 184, 174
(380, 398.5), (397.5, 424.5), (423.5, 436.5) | 0.3 Hz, 182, 214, 199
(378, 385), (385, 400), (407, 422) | 0.7 Hz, 185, 203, 191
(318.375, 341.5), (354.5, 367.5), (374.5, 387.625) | 0.1 Hz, 144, 186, 170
